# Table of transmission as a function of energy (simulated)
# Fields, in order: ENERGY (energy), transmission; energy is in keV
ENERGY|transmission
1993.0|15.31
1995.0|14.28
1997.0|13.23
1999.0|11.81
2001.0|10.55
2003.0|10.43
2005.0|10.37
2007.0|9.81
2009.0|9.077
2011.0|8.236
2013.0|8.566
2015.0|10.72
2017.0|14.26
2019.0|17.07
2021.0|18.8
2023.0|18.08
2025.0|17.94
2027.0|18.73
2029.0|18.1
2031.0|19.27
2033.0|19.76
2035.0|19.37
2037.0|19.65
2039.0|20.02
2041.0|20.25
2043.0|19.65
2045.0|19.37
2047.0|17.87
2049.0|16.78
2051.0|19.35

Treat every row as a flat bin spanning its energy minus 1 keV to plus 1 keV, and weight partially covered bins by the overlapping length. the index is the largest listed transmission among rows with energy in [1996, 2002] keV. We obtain 13.23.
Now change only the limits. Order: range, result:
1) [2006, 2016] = 10.72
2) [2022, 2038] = 19.76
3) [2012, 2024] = 18.8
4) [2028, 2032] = 19.27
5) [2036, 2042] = 20.25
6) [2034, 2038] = 19.65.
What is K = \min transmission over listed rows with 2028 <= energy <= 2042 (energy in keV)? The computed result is 18.1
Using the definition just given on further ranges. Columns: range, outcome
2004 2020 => 8.236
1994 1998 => 13.23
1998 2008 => 9.81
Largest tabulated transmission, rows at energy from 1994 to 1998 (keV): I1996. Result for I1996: 14.28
